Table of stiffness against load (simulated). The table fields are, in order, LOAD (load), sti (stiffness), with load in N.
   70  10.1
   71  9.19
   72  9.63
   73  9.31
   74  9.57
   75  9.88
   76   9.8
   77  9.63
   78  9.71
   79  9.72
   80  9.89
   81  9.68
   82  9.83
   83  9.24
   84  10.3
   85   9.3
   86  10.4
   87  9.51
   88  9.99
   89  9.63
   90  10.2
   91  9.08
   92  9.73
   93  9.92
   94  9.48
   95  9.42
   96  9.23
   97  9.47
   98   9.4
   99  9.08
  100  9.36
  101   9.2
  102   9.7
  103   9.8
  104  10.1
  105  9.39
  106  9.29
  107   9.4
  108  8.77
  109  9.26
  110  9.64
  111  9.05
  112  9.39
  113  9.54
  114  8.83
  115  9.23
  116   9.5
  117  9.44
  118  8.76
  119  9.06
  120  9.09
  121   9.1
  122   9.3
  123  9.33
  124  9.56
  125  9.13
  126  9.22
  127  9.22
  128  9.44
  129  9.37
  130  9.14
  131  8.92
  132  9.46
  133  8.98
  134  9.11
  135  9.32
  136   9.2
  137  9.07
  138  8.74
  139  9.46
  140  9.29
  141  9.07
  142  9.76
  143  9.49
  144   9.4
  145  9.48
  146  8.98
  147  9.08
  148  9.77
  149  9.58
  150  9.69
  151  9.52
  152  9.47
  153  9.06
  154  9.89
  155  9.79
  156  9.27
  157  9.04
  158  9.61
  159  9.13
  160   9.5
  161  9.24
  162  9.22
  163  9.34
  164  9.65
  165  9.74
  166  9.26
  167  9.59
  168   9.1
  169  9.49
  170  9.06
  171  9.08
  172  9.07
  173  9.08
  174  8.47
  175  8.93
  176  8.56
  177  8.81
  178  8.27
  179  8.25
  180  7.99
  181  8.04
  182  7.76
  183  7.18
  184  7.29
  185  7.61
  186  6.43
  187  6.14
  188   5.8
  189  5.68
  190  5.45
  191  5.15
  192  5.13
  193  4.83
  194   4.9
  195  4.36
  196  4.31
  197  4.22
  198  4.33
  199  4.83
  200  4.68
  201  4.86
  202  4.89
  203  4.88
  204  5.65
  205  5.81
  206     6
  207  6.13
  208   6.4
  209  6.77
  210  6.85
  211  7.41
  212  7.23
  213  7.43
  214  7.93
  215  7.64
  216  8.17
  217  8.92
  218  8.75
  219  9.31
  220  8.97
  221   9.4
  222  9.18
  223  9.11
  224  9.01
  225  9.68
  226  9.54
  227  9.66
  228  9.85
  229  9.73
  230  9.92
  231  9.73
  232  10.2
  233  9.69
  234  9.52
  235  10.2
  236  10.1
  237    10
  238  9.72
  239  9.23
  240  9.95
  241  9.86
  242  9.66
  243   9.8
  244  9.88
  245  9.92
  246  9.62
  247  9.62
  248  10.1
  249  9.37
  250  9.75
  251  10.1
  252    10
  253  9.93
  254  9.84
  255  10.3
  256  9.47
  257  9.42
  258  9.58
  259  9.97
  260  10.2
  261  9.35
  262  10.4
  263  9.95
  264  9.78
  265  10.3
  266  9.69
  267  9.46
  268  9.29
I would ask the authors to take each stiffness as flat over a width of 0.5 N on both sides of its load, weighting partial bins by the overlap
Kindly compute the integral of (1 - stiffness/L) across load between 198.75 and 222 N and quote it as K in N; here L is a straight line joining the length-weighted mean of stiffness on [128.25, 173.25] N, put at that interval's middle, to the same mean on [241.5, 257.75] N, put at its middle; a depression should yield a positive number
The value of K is 6.4 N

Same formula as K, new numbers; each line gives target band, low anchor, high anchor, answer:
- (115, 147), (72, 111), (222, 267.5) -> 1.31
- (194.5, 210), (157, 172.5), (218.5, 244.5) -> 6.93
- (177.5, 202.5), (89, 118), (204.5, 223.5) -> 6.77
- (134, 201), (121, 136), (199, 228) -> 2.90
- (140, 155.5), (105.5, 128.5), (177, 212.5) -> -2.87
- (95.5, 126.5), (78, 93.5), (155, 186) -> 0.53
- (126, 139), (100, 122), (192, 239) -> -0.31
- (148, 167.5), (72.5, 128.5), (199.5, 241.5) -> -1.21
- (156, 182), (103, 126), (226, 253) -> 1.41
